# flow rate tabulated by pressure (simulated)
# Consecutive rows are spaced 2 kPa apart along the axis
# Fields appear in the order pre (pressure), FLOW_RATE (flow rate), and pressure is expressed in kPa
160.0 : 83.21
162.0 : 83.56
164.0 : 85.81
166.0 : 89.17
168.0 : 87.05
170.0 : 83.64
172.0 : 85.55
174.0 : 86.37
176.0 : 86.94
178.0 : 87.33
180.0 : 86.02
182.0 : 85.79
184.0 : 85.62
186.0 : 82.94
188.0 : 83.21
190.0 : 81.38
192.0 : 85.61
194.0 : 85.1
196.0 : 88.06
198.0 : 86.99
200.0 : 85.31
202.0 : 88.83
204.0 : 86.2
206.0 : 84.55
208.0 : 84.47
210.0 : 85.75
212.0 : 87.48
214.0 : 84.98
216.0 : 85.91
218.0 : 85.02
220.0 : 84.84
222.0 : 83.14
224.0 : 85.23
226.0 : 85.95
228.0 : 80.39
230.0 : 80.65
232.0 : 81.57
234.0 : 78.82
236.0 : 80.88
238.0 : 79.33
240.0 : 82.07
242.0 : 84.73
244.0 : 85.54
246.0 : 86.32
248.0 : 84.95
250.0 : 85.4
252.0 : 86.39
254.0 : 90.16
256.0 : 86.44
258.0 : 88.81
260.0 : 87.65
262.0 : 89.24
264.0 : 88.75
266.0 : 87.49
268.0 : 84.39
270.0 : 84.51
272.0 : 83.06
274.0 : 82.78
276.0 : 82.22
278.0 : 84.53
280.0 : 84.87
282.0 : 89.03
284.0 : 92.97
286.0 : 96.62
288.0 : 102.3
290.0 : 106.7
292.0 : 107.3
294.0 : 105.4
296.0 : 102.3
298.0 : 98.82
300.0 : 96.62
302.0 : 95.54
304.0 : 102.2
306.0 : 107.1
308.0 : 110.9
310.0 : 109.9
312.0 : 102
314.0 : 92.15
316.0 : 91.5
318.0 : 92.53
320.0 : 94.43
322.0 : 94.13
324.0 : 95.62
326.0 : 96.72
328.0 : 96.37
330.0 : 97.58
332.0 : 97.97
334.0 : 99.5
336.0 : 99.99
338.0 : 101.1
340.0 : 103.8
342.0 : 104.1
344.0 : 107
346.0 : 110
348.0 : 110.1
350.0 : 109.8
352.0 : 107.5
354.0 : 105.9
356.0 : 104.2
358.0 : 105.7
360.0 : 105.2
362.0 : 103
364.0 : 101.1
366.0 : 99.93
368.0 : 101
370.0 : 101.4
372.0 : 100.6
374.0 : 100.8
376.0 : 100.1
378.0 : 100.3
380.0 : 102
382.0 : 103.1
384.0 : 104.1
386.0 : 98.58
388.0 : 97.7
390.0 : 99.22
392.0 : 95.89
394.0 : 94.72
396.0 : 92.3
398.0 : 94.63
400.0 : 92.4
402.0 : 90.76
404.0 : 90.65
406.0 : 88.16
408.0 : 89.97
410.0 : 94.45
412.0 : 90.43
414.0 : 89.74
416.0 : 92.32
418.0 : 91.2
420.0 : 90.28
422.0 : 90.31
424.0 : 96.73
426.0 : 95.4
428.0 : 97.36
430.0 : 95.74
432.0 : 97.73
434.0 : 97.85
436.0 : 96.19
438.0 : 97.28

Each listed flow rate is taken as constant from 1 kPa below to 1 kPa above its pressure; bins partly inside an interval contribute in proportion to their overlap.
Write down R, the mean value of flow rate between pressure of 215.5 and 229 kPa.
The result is 84.3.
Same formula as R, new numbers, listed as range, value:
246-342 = 94.5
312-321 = 93.7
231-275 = 85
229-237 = 80.5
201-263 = 84.9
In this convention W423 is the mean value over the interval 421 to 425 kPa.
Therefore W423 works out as 93.5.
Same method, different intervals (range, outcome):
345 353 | 109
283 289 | 97.3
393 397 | 93.5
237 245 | 82.9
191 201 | 86.2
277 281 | 84.7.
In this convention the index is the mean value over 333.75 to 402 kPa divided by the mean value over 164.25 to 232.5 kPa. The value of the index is 1.19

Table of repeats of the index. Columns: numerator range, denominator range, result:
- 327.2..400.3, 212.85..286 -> 1.19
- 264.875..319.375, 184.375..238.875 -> 1.13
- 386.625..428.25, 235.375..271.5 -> 1.09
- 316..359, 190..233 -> 1.19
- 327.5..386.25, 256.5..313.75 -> 1.09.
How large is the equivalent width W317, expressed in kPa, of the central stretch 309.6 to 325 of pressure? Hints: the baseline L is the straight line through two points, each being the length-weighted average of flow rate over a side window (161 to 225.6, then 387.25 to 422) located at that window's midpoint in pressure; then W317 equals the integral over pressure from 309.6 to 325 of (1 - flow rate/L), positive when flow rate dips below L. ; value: -1.1 kPa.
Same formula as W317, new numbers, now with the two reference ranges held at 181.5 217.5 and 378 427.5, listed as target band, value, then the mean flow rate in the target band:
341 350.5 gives -1.67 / 108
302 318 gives -1.92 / 101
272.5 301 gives -1.78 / 95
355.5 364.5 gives -1.10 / 104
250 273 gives 0.34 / 86.9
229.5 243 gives 0.92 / 81.2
